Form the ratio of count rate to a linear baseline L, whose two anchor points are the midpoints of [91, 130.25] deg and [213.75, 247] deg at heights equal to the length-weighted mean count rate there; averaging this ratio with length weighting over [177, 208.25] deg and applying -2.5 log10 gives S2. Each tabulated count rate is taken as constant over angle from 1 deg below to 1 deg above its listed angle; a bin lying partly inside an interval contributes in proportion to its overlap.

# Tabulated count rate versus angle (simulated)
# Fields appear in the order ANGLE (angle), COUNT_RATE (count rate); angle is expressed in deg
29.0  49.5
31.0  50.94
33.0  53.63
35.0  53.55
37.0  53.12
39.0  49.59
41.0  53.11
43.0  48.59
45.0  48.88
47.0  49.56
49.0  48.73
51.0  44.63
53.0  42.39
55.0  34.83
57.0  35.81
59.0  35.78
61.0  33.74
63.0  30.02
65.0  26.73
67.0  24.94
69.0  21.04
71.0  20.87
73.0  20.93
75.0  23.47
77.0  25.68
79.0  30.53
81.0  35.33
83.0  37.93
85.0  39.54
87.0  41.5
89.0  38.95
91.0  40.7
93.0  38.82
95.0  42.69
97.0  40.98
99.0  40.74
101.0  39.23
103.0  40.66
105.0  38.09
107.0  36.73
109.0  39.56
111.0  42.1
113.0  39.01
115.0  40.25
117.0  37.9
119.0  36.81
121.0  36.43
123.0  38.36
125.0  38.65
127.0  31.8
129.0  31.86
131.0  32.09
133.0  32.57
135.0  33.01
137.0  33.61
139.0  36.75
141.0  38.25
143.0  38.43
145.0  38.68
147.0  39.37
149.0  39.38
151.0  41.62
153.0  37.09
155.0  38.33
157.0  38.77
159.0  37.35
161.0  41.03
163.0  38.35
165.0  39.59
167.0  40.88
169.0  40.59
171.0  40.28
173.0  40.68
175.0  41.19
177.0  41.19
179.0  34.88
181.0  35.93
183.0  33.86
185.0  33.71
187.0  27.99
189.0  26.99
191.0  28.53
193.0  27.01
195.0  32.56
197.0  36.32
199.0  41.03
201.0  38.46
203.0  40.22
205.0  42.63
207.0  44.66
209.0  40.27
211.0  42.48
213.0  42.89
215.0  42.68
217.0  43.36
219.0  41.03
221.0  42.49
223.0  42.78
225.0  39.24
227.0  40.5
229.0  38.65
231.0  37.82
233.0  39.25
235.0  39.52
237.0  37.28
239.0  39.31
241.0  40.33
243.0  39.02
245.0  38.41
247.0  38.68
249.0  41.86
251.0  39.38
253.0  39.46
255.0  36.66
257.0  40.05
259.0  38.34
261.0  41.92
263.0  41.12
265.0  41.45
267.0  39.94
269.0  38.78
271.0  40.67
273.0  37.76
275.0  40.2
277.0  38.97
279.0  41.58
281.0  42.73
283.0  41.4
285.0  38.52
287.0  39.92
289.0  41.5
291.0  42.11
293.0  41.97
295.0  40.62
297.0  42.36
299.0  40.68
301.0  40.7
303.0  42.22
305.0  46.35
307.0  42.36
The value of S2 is 0.13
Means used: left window 38.5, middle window 35.2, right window 40.1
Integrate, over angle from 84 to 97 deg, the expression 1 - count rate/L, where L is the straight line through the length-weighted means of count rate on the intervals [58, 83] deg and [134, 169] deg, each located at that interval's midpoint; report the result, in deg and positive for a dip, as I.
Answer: -4.3 deg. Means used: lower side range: 27.8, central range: 40.4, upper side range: 38.3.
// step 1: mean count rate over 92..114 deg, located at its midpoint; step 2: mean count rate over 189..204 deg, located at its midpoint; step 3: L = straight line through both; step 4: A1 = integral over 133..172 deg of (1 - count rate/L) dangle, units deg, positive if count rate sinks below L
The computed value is -1.51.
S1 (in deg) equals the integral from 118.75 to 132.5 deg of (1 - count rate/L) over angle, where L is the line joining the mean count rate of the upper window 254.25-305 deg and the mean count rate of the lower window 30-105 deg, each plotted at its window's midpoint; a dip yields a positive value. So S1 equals 1.5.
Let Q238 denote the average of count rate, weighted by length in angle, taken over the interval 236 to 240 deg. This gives 38.3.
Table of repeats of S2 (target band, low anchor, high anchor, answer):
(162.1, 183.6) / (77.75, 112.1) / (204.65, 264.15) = 0.02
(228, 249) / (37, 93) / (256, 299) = 0.02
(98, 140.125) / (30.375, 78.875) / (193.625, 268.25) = 0.06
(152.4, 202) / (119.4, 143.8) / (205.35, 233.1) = 0.05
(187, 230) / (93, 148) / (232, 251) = 0.01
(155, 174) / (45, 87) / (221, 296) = -0.08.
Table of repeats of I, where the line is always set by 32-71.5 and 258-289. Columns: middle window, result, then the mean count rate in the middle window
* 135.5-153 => 1.1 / 38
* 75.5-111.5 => 2.3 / 38.1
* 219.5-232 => 0.0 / 40.3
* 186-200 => 3.1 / 31.5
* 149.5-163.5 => 0.5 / 39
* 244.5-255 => 0.3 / 39.3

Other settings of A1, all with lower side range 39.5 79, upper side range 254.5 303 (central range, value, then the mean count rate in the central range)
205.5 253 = -1.46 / 40.5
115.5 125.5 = -0.26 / 37.7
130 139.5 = 0.94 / 33.4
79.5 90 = -0.69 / 38.3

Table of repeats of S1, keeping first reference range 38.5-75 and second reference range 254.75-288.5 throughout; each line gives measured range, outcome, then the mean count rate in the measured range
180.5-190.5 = 1.91 deg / 31.3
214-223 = -0.73 deg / 42.4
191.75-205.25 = 0.88 deg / 36.4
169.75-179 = -0.39 deg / 40.2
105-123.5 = -0.47 deg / 38.6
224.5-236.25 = 0.10 deg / 39.1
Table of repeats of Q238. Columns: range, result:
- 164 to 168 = 40.2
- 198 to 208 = 41.4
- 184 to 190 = 29.6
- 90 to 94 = 39.8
